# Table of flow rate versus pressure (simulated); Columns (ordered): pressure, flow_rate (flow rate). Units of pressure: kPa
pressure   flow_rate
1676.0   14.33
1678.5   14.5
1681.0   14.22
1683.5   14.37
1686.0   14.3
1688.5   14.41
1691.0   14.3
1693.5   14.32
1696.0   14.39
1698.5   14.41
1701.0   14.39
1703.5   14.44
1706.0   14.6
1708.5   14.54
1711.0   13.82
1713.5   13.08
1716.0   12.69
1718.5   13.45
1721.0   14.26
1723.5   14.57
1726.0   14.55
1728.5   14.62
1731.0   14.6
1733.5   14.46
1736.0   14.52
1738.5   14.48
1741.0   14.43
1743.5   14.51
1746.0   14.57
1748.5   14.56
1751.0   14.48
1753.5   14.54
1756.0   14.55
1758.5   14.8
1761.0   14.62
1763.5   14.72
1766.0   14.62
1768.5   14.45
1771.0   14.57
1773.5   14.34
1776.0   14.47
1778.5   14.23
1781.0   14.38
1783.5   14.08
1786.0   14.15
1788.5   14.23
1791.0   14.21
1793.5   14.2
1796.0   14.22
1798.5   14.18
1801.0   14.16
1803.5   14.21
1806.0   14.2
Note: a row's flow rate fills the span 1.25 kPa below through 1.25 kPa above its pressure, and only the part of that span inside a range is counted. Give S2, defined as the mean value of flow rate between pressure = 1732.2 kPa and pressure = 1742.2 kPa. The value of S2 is 14.5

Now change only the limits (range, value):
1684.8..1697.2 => 14.3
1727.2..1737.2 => 14.6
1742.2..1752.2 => 14.5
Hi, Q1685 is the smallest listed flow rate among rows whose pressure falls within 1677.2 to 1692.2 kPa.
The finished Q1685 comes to 14.22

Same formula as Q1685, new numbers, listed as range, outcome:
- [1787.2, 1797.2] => 14.2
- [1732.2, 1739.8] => 14.46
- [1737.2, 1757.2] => 14.43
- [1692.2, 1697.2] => 14.32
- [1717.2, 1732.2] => 13.45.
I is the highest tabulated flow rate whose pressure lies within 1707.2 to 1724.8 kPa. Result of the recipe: 14.57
